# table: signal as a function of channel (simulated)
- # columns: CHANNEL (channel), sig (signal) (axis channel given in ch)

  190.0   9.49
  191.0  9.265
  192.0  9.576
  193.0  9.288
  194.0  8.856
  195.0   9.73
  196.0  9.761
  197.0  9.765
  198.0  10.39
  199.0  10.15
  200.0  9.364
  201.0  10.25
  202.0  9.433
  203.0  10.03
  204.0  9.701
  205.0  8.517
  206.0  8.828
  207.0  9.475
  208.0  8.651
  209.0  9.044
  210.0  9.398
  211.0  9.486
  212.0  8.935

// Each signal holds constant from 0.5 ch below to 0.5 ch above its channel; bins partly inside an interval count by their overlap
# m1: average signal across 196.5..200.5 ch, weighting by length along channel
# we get 9.92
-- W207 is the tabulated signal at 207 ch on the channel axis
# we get 9.475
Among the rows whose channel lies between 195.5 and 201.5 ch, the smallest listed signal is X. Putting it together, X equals 9.364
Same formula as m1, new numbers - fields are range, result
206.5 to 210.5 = 9.14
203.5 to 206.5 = 9.02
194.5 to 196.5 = 9.75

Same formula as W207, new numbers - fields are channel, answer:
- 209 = 9.044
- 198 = 10.39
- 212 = 8.935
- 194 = 8.856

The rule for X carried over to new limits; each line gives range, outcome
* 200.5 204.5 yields 9.433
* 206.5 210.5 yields 8.651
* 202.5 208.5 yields 8.517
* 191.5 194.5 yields 8.856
